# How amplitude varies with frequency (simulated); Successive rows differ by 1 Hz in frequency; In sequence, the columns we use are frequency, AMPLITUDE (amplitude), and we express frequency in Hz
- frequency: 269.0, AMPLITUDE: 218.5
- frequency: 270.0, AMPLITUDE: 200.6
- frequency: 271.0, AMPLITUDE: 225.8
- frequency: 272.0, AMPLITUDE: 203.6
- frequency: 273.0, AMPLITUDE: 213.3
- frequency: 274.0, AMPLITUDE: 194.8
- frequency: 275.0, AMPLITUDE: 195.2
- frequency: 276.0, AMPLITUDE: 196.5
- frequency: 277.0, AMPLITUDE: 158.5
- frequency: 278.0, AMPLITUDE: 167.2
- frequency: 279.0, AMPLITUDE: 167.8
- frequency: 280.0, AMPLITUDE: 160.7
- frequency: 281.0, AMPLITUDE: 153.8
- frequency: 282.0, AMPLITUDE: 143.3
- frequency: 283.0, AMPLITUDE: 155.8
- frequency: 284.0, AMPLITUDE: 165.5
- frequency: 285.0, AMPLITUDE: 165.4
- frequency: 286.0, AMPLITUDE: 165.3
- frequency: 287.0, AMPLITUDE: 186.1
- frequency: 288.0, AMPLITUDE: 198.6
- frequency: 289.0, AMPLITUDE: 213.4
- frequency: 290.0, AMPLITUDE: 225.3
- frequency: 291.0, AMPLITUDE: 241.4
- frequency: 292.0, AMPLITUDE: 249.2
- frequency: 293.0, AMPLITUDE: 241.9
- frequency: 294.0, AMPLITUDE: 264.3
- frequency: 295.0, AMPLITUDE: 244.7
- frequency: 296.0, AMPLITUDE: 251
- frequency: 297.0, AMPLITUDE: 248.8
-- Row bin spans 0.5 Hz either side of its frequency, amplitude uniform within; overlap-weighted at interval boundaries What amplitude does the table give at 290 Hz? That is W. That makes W 225.3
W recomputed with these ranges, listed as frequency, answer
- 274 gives 194.8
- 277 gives 158.5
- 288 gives 198.6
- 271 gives 225.8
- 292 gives 249.2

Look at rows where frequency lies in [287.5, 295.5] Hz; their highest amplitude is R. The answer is 264.3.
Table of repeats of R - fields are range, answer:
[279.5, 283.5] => 160.7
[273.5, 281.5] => 196.5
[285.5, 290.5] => 225.3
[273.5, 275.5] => 195.2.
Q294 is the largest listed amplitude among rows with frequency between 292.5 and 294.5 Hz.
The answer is 264.3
